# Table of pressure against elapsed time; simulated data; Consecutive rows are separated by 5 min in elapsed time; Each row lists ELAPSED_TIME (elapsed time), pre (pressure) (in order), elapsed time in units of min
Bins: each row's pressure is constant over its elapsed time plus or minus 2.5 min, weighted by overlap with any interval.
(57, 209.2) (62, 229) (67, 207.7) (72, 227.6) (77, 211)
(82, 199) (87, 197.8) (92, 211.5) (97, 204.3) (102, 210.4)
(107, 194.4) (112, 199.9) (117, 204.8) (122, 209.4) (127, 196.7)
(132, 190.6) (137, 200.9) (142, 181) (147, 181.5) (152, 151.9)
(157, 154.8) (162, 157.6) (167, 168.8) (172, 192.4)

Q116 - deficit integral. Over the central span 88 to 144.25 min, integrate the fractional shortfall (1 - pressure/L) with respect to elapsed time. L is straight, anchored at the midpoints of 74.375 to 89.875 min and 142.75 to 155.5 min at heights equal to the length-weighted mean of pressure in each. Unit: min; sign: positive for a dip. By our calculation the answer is -4.7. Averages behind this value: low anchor 203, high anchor 168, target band 200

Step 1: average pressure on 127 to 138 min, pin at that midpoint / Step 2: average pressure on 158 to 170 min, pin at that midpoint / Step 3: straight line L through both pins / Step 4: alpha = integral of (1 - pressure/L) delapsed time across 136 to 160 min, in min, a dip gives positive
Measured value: 1.1 min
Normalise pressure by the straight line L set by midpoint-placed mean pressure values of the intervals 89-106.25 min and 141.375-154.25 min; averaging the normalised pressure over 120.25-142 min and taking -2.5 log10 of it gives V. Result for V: -0.08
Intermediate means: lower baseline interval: 207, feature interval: 197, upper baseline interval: 170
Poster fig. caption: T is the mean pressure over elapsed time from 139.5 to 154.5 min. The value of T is 171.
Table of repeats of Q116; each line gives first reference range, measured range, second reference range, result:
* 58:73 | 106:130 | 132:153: -0.9 min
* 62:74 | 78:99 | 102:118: 0.7 min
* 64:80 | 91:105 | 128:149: -0.2 min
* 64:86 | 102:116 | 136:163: -0.6 min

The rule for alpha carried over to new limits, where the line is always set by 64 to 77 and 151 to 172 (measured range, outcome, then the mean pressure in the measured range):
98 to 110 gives -0.3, 203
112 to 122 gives -0.8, 205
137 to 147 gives -0.7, 186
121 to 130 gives -0.8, 201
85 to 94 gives 0.0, 205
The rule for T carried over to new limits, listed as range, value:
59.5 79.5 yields 219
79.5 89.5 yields 198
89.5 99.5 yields 208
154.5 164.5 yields 156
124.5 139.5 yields 196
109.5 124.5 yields 205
